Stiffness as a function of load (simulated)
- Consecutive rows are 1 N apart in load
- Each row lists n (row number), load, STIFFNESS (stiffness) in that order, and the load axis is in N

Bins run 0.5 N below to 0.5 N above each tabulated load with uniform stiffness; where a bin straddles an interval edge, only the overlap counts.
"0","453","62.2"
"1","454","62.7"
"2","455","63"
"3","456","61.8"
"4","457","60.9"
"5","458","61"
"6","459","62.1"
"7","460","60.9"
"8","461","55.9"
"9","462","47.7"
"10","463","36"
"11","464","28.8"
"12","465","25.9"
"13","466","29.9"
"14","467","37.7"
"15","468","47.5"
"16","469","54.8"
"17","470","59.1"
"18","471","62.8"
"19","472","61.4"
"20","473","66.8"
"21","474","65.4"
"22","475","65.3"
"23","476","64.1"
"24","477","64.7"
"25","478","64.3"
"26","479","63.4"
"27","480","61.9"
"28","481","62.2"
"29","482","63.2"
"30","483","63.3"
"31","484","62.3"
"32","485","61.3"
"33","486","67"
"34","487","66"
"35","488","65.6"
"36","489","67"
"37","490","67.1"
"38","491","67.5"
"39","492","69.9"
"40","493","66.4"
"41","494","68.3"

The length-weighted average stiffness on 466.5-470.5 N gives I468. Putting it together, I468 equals 49.8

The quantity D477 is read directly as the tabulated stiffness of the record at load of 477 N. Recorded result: 64.7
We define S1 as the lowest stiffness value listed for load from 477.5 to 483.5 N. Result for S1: 61.9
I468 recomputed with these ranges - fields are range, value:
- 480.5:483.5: 62.9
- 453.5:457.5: 62.1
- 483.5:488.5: 64.4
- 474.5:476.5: 64.7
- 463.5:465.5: 27.4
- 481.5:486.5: 63.4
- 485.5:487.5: 66.5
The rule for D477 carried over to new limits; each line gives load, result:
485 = 61.3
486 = 67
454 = 62.7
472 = 61.4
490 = 67.1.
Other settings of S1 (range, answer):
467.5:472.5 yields 47.5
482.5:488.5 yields 61.3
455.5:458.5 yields 60.9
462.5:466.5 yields 25.9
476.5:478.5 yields 64.3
